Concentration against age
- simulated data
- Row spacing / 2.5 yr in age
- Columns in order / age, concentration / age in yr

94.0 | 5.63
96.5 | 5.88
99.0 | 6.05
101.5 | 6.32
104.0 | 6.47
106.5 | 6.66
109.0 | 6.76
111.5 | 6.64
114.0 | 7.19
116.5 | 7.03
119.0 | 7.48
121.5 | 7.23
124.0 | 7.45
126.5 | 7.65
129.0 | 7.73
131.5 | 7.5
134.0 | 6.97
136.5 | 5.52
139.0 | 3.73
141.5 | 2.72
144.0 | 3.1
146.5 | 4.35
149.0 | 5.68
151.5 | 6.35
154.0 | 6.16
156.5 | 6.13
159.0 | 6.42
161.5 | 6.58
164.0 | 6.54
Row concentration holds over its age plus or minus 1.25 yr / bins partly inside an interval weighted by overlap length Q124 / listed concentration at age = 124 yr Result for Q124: 7.45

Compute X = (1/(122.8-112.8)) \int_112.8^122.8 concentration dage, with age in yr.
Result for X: 7.23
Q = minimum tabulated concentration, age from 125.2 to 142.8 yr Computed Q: 2.72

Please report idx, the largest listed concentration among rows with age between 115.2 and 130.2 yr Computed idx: 7.73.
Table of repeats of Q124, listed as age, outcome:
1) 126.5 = 7.65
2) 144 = 3.1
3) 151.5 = 6.35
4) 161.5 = 6.58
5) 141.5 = 2.72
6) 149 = 5.68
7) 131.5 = 7.5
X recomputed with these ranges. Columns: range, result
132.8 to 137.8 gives 6.21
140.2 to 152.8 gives 4.44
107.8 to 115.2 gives 6.86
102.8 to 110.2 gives 6.63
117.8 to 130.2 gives 7.51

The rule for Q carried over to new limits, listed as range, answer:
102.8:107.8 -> 6.47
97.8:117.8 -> 6.05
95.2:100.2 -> 5.88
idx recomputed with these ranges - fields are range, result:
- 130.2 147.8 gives 7.5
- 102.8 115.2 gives 7.19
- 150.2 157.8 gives 6.35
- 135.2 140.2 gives 5.52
